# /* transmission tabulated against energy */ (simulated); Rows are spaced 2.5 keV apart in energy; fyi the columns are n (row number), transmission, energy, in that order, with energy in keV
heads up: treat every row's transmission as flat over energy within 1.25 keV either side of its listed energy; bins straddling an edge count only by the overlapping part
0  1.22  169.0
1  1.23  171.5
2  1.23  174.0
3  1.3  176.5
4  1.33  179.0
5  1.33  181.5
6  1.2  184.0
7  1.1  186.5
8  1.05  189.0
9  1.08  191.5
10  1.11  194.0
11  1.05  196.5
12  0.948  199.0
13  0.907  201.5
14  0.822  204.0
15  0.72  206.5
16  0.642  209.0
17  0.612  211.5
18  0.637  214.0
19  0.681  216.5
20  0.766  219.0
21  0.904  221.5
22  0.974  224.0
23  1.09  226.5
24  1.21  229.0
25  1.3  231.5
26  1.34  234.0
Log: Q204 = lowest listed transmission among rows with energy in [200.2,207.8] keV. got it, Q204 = 0.72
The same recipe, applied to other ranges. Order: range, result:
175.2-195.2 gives 1.05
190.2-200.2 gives 0.948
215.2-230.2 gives 0.681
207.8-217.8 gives 0.612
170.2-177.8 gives 1.23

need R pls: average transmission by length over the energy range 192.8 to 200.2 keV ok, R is 1.04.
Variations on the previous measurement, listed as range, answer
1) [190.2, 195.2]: 1.09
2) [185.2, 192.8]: 1.08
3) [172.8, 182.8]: 1.3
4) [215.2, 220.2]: 0.722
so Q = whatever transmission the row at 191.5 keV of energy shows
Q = 1.08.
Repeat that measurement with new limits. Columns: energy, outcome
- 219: 0.766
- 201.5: 0.907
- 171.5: 1.23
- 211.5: 0.612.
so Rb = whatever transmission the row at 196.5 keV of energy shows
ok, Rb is 1.05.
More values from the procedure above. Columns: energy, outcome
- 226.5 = 1.09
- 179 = 1.33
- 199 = 0.948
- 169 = 1.22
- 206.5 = 0.72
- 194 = 1.11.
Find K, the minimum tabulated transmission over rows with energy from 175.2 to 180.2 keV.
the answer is 1.3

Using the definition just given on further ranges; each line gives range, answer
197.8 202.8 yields 0.907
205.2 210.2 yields 0.642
